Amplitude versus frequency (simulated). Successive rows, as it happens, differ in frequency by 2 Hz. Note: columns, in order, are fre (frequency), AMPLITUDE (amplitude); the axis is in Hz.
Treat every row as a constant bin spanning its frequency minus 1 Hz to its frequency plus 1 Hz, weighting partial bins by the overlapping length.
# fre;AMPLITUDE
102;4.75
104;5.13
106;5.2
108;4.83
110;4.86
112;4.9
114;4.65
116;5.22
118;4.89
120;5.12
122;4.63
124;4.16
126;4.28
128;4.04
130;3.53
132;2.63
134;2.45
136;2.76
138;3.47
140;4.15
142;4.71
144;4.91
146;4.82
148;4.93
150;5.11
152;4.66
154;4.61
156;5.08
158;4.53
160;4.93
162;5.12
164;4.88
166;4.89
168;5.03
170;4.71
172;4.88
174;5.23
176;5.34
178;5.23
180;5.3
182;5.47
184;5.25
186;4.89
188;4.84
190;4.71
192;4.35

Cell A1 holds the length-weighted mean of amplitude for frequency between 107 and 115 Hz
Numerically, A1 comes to 4.81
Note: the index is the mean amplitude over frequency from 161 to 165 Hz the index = 5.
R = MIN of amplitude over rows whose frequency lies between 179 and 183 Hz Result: 5.3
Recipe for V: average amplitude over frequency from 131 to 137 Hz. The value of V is 2.61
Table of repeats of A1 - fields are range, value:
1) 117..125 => 4.7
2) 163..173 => 4.88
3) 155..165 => 4.91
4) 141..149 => 4.84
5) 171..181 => 5.2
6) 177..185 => 5.31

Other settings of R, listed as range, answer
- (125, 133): 2.63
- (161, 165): 4.88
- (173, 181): 5.23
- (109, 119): 4.65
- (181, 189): 4.84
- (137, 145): 3.47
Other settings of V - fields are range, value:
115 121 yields 5.08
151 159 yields 4.72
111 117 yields 4.92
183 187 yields 5.07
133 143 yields 3.51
